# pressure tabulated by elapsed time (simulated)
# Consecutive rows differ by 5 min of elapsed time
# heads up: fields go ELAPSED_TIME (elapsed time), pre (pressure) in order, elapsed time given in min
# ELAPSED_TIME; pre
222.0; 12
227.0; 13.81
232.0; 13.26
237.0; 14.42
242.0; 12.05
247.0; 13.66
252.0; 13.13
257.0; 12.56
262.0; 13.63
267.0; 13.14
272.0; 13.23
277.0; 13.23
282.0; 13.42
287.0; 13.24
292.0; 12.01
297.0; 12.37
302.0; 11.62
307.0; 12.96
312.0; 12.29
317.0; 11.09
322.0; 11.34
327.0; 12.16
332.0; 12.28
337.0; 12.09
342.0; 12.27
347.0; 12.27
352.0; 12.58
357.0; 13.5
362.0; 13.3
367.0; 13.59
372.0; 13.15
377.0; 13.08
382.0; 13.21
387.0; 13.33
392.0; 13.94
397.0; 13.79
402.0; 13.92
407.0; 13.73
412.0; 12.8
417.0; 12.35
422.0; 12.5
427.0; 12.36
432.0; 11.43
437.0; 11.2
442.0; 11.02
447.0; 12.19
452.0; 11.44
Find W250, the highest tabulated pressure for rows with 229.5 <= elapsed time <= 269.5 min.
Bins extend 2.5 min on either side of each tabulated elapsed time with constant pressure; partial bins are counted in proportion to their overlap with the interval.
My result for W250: 14.42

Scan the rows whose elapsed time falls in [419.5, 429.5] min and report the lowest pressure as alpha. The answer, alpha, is 12.36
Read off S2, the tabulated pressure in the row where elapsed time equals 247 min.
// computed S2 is 13.66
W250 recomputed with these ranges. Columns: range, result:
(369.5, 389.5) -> 13.33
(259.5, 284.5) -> 13.63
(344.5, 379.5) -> 13.59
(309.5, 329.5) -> 12.29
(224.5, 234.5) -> 13.81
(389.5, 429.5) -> 13.94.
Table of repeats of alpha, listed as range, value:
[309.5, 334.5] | 11.09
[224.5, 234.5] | 13.26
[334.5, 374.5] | 12.09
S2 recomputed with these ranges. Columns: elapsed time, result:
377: 13.08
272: 13.23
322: 11.34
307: 12.96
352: 12.58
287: 13.24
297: 12.37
